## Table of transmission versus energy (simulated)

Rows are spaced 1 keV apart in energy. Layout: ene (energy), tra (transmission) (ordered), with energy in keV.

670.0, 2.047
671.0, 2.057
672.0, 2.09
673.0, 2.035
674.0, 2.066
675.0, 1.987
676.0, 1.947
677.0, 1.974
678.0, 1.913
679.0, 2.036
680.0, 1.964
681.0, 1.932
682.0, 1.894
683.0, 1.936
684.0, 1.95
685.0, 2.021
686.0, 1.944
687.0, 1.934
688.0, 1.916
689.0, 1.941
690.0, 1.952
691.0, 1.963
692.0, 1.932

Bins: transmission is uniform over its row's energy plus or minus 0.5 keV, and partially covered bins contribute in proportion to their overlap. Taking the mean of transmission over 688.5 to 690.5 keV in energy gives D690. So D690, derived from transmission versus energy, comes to 1.95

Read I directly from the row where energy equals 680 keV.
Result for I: 1.964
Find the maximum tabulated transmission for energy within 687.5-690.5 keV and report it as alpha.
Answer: 1.952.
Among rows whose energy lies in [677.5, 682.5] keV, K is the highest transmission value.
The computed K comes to 2.036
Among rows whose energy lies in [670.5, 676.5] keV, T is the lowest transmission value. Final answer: 1.947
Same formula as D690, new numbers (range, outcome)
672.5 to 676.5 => 2.01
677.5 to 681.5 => 1.96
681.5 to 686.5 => 1.95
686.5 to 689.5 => 1.93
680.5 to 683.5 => 1.92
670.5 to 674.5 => 2.06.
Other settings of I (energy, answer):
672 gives 2.09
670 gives 2.047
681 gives 1.932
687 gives 1.934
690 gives 1.952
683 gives 1.936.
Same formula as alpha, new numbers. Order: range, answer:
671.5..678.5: 2.09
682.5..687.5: 2.021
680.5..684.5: 1.95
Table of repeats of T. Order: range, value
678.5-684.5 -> 1.894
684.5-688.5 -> 1.916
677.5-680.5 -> 1.913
